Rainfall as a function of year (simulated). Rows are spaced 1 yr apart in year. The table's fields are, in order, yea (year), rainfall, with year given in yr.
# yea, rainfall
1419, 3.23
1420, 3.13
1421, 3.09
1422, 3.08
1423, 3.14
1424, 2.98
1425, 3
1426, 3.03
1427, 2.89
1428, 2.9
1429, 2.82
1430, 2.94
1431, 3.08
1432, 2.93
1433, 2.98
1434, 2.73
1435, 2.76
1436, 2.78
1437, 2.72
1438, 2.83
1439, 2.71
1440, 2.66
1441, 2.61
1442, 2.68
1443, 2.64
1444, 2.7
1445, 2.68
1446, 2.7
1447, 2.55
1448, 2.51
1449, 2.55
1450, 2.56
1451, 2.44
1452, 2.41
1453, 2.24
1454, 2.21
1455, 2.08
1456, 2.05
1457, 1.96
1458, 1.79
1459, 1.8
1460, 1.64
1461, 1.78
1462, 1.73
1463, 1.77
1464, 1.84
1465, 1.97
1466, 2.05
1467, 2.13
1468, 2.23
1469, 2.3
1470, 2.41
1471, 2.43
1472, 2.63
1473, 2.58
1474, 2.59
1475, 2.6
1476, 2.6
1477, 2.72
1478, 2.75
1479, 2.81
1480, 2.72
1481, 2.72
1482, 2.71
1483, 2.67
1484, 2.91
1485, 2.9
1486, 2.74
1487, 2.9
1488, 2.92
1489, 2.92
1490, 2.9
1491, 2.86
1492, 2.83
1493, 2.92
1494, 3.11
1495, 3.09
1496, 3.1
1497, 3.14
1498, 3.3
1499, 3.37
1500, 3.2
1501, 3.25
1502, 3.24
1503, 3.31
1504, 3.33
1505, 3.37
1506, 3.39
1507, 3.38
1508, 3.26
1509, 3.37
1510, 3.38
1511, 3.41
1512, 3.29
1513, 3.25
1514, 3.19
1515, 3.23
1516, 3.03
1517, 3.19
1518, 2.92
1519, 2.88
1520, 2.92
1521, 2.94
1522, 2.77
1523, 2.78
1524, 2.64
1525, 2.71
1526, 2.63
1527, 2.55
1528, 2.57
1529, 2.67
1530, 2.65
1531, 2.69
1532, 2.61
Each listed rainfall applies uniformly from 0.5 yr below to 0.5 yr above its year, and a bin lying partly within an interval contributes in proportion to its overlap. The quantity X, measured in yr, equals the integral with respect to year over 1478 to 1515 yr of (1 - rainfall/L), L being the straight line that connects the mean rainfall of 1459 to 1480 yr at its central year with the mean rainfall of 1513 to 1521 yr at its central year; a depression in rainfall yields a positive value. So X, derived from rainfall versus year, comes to -4.9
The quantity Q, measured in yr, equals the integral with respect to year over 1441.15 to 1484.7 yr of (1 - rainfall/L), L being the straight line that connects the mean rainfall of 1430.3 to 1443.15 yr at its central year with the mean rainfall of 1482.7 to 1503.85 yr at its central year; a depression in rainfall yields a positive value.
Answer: 7.93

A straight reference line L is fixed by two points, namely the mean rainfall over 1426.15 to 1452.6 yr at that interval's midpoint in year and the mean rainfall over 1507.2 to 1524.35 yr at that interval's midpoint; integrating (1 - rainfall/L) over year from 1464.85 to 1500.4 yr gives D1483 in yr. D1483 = 2.3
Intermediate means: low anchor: 2.72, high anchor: 3.09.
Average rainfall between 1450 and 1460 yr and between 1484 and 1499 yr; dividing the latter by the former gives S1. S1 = 1.4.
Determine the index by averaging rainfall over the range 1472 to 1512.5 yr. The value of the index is 3.01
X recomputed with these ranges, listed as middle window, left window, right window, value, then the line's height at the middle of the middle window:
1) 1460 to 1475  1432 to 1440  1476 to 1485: 3.2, 2.76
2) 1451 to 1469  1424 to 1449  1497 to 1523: 5.6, 2.92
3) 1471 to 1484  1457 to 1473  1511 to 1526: -2.3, 2.27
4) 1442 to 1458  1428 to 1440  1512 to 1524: 2.6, 2.87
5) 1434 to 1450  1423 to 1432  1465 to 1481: 0.8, 2.81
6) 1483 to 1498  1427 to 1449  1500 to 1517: 1.0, 3.15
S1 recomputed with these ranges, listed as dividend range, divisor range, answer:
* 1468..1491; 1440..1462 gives 1.17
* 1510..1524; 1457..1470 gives 1.58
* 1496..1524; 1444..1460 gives 1.39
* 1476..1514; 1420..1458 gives 1.14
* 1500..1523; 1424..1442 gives 1.12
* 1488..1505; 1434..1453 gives 1.19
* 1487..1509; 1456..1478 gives 1.45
